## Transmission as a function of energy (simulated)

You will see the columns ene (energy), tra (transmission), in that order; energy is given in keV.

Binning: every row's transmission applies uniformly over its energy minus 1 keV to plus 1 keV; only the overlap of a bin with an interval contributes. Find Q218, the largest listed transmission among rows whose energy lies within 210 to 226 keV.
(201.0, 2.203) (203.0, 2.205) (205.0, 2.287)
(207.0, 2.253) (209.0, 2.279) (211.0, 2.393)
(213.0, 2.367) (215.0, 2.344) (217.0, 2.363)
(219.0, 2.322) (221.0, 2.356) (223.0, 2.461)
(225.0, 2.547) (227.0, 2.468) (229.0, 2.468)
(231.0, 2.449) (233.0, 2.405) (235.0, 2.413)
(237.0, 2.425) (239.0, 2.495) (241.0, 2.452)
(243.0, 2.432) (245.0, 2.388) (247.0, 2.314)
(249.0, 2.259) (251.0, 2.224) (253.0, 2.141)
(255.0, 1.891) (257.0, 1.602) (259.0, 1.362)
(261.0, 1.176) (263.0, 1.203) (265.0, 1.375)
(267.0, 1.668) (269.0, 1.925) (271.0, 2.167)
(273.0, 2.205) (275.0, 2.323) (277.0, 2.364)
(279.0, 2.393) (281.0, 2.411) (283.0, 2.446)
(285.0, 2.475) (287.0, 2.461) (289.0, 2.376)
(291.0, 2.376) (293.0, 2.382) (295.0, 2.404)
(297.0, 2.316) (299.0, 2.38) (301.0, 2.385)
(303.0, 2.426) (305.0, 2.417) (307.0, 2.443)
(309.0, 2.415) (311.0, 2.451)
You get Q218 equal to 2.547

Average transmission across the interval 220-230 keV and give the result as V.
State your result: 2.46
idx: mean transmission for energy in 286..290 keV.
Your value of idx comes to 2.42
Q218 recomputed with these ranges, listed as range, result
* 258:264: 1.362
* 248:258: 2.259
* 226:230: 2.468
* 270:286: 2.475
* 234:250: 2.495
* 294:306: 2.426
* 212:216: 2.367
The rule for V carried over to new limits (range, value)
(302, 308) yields 2.43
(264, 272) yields 1.78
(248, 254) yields 2.21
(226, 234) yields 2.45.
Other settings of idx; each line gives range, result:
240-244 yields 2.44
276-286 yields 2.42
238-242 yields 2.47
